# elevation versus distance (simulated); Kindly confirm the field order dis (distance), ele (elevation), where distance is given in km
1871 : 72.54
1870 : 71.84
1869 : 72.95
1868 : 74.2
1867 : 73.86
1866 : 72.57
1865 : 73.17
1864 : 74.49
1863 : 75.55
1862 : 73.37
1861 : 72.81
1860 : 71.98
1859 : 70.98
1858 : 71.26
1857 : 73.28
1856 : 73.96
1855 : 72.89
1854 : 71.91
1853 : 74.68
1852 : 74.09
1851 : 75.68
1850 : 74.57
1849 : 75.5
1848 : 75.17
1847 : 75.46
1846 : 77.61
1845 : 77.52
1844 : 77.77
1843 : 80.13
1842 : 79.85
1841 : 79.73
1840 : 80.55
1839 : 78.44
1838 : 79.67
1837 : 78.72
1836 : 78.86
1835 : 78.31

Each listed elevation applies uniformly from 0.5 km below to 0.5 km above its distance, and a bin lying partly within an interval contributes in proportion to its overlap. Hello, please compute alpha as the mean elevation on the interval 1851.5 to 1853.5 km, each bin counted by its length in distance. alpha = 74.4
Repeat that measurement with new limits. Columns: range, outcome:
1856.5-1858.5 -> 72.3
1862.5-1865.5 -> 74.4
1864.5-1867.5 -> 73.2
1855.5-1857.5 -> 73.6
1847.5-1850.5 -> 75.1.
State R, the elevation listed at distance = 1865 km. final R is 73.17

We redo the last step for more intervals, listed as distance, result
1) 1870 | 71.84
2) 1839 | 78.44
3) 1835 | 78.31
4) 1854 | 71.91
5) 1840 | 80.55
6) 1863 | 75.55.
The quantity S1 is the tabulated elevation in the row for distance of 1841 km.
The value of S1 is 79.73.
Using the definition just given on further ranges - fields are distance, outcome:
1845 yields 77.52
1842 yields 79.85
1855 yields 72.89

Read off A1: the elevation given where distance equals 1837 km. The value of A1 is 78.72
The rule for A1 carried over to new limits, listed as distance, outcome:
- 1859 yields 70.98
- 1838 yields 79.67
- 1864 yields 74.49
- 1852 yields 74.09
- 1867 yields 73.86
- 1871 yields 72.54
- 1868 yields 74.2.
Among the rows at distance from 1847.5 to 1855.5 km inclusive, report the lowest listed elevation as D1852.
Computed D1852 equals 71.91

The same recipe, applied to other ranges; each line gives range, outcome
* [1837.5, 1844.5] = 77.77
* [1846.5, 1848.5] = 75.17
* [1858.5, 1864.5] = 70.98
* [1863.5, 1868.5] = 72.57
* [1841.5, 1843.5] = 79.85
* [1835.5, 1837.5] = 78.72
